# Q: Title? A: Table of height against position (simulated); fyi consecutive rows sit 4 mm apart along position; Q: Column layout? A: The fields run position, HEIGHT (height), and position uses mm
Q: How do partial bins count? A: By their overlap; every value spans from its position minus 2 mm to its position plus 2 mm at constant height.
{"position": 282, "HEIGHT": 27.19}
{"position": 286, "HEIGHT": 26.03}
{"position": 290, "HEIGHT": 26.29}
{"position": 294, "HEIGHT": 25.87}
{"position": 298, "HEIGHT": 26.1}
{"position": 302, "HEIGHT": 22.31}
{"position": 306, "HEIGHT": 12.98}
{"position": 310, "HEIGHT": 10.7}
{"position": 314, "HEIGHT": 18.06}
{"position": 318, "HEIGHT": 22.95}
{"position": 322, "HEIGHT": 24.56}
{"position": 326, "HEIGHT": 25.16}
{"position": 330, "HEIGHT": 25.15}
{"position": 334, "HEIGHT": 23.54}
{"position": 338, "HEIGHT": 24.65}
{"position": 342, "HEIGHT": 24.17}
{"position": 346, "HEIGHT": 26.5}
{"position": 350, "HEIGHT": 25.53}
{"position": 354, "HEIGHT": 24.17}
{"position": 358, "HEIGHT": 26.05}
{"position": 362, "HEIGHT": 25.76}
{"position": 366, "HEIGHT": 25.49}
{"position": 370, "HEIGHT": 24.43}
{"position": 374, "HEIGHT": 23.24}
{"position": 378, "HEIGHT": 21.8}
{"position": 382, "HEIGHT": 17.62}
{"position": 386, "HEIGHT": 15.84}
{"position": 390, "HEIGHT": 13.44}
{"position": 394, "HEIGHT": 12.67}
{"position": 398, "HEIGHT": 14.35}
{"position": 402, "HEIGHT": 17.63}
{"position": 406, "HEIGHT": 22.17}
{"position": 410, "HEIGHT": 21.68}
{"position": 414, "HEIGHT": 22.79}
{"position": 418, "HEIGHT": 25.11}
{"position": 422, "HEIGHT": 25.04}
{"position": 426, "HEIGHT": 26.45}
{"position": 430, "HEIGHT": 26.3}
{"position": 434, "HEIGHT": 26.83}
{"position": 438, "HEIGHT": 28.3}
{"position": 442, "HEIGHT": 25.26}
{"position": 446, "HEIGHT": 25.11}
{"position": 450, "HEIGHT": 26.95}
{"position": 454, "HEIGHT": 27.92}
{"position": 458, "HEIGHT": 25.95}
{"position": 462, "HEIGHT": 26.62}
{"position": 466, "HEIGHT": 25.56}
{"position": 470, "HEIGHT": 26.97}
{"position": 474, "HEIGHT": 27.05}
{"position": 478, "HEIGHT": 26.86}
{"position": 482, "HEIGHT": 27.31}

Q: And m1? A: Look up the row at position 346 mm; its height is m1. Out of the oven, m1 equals 26.5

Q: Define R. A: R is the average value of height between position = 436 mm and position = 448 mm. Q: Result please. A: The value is 26.2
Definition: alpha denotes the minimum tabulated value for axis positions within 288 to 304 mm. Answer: 22.31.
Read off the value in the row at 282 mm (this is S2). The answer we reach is 27.19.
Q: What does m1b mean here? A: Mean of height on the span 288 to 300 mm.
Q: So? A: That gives 26.1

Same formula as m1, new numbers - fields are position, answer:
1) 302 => 22.31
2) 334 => 23.54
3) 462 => 26.62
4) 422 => 25.04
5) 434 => 26.83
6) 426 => 26.45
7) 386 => 15.84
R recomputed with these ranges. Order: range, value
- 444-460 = 26.5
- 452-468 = 26.5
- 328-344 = 24.4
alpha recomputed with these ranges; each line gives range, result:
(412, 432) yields 22.79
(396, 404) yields 14.35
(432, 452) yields 25.11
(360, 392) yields 13.44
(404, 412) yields 21.68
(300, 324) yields 10.7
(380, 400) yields 12.67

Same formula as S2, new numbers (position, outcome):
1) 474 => 27.05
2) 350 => 25.53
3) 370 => 24.43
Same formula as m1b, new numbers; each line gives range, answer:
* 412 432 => 25.1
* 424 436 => 26.5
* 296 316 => 18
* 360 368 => 25.6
